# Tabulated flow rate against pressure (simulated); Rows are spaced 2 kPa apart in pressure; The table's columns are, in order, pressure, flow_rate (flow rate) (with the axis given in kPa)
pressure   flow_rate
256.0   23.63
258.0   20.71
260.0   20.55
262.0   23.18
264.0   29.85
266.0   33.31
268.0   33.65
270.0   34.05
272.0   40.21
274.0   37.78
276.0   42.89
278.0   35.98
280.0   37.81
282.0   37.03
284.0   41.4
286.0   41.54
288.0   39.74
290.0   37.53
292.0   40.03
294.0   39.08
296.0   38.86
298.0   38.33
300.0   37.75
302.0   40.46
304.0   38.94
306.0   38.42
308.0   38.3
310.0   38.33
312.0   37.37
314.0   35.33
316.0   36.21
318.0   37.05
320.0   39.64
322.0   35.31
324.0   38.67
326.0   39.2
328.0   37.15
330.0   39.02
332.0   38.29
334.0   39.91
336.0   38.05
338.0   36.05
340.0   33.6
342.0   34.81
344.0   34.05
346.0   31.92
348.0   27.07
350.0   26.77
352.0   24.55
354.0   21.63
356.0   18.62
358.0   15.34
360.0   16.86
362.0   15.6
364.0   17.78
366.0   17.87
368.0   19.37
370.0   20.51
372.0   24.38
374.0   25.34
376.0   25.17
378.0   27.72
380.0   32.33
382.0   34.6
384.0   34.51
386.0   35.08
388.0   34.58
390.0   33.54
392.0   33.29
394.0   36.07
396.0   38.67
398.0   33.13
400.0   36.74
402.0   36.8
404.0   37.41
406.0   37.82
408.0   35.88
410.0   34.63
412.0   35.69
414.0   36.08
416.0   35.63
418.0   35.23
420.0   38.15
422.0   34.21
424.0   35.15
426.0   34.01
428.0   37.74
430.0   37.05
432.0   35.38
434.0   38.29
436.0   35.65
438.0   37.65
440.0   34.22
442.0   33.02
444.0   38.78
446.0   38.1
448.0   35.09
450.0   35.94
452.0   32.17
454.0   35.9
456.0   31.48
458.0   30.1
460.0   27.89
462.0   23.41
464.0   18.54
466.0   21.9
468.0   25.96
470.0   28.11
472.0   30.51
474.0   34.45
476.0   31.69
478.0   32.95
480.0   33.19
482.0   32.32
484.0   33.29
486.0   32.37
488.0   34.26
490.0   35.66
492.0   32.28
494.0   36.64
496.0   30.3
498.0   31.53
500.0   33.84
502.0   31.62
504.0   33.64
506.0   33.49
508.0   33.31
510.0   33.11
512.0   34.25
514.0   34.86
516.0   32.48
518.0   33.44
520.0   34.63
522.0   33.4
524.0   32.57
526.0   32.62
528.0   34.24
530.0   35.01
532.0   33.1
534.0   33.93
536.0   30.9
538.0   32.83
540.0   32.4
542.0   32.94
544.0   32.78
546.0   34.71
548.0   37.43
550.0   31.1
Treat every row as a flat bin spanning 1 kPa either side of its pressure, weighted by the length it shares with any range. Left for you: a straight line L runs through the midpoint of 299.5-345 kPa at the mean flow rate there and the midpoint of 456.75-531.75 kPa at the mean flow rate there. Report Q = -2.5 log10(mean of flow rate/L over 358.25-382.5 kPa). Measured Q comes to 0.50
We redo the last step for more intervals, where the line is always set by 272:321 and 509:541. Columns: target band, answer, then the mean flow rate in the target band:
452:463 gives 0.166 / 30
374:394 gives 0.140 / 32.2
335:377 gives 0.434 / 25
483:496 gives 0.012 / 33.8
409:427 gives 0.012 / 35.4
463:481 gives 0.206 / 28.6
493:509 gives 0.028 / 33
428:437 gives -0.037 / 36.7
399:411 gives -0.013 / 36.5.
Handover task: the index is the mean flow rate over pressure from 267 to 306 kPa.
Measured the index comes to 38.6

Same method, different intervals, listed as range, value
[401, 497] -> 33.5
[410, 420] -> 35.8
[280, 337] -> 38.5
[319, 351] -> 35.6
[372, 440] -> 34.7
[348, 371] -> 19.9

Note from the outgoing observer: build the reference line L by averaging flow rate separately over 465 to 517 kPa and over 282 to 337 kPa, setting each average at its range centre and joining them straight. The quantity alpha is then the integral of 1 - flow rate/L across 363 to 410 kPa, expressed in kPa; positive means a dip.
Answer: 6.38 kPa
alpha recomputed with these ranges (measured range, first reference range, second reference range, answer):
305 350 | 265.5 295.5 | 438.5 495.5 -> 0.39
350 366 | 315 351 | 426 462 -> 7.39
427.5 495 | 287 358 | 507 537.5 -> 2.69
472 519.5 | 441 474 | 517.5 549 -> -1.70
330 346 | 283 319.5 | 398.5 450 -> 0.67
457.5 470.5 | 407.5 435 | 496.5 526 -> 3.69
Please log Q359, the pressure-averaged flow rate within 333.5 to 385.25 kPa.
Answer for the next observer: 26.6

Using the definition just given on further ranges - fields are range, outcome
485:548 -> 33.4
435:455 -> 35.7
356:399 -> 27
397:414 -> 36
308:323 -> 37.1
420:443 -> 35.8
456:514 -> 31.2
